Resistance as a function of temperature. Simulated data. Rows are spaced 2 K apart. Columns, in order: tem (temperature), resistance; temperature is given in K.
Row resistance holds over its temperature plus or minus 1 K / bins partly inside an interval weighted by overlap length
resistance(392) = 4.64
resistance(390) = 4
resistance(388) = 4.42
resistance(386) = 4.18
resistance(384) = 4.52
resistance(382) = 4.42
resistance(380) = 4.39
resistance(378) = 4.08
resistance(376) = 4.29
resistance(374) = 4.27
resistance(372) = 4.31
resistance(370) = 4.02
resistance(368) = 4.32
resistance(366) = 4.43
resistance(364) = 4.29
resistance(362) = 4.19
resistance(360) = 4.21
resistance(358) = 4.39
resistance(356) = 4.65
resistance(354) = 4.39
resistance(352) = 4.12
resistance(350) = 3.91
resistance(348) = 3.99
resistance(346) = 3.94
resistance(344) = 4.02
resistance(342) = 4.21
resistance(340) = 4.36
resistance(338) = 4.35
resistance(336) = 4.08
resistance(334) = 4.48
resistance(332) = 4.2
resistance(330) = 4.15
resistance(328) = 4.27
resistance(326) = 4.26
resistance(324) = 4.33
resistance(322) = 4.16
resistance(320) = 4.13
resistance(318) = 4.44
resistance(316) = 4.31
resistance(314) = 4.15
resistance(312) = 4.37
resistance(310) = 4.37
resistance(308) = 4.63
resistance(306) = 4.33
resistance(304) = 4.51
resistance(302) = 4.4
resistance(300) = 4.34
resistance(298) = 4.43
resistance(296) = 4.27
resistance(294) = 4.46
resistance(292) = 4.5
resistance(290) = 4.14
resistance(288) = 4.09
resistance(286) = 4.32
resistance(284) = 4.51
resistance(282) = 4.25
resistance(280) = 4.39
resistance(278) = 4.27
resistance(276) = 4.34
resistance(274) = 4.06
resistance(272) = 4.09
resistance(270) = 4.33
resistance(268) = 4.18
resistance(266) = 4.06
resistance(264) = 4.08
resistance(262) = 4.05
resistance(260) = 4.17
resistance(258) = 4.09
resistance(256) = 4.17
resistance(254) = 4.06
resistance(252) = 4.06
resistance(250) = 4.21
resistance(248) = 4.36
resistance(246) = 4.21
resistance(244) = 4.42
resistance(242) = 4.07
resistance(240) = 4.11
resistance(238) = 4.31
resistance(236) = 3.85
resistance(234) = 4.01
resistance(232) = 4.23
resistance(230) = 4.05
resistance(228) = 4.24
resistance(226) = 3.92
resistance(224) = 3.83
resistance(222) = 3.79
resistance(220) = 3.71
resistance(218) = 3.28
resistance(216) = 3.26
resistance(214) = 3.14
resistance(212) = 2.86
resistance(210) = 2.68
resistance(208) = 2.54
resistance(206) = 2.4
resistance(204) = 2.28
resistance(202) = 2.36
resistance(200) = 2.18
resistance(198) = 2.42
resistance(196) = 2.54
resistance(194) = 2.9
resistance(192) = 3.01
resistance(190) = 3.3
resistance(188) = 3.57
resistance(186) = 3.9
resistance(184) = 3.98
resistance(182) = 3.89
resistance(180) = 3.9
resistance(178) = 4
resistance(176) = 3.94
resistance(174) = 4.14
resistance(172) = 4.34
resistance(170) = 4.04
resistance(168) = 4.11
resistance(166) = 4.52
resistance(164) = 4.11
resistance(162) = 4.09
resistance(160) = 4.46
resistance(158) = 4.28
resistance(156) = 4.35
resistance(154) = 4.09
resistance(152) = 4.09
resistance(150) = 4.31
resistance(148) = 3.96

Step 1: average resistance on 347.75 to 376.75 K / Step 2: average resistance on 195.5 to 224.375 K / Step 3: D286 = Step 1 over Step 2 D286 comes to 1.5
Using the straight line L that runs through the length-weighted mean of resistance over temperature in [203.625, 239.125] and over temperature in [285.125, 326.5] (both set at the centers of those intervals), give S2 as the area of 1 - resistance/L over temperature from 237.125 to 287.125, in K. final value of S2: -4.05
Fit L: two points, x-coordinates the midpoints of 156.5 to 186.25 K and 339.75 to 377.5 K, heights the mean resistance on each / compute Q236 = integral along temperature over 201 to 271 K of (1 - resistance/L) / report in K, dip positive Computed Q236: 6.82 K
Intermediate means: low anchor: 4.12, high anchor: 4.22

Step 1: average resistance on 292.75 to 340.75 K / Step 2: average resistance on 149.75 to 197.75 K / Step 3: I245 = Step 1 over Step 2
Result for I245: 1.1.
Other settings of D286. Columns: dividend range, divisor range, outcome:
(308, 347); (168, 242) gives 1.22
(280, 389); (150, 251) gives 1.16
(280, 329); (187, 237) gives 1.35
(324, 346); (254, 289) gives 1.01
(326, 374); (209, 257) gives 1.09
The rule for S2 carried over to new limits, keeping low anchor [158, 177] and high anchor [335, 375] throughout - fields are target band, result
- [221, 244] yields 0.8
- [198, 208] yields 4.4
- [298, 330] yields -0.9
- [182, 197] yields 3.0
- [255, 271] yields 0.3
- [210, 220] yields 2.5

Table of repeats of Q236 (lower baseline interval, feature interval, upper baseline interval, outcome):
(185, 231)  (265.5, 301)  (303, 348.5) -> -3.9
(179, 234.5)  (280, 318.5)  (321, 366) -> -4.3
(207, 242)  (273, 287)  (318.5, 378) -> -1.4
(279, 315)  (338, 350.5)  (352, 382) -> 0.6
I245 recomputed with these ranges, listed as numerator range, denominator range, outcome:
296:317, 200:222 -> 1.53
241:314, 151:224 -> 1.21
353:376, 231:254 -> 1.04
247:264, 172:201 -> 1.21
